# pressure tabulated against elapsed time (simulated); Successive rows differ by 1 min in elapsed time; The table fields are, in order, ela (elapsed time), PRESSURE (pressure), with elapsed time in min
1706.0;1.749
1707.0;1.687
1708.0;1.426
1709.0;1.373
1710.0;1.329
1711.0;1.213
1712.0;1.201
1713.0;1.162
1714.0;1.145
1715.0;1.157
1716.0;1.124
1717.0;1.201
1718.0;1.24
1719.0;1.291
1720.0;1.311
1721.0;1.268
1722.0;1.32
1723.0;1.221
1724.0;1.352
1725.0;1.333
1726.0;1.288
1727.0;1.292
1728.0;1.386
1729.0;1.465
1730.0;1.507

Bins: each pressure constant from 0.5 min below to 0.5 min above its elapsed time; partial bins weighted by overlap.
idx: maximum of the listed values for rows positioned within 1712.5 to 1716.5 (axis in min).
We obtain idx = 1.162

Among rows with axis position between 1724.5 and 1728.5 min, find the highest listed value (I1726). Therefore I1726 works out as 1.386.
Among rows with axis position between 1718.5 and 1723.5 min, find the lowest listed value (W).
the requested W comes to 1.221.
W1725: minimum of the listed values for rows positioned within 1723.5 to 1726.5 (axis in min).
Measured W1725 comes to 1.288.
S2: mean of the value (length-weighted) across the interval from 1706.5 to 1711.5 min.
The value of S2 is 1.41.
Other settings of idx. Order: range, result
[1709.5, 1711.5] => 1.329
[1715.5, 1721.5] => 1.311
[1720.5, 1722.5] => 1.32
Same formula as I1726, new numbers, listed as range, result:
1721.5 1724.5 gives 1.352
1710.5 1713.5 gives 1.213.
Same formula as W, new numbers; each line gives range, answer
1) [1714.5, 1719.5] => 1.124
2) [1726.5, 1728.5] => 1.292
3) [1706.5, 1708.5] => 1.426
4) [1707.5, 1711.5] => 1.213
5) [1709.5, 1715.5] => 1.145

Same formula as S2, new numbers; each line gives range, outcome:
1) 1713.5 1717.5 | 1.16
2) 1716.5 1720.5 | 1.26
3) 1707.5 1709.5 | 1.4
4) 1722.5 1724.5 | 1.29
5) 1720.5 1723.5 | 1.27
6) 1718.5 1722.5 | 1.3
